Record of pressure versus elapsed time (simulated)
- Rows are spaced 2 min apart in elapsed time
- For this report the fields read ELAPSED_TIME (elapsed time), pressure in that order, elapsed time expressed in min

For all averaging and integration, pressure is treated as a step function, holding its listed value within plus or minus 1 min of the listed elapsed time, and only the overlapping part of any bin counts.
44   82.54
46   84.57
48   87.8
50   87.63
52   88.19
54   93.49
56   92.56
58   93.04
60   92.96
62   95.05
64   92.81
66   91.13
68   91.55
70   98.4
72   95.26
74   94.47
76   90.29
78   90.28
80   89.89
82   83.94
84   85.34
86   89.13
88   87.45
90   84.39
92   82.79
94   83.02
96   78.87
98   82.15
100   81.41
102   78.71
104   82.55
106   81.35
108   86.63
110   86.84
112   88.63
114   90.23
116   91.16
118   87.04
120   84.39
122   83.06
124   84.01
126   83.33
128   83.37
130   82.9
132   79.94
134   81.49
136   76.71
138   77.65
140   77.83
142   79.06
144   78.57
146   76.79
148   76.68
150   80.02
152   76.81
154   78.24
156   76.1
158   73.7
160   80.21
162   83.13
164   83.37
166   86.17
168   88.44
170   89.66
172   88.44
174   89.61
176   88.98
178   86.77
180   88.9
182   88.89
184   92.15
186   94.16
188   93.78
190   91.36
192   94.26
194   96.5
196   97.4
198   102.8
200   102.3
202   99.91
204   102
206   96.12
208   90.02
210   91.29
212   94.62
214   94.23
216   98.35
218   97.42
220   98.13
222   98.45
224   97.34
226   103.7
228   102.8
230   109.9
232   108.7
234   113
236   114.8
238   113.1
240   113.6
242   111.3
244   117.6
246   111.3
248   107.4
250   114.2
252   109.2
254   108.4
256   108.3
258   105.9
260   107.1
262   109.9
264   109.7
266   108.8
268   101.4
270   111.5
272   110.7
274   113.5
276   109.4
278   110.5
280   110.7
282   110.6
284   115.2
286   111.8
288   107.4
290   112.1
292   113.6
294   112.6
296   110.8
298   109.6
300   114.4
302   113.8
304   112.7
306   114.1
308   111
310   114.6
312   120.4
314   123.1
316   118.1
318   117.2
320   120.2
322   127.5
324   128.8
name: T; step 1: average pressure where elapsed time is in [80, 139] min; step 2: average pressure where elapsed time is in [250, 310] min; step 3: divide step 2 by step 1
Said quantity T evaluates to 1.3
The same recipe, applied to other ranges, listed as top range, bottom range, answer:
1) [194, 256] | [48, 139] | 1.20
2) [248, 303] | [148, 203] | 1.25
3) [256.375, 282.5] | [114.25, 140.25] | 1.32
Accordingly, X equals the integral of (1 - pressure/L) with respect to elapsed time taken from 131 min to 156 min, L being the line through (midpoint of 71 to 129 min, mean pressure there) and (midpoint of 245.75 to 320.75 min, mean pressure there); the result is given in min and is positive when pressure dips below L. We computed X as 3.7 min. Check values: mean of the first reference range 85.9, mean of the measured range 78.2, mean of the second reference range 112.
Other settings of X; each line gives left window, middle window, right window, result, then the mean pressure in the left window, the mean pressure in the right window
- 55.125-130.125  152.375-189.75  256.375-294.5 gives 4.3 min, 87.4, 110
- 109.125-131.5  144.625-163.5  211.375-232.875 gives 2.6 min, 85.8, 100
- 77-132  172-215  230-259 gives 3.2 min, 84.8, 111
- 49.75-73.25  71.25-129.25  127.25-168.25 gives 0.7 min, 92.9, 79.7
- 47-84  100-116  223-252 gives 1.8 min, 91.4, 110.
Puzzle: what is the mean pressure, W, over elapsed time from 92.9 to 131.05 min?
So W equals 84.2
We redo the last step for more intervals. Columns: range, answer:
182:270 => 103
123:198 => 84.7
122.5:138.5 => 81.3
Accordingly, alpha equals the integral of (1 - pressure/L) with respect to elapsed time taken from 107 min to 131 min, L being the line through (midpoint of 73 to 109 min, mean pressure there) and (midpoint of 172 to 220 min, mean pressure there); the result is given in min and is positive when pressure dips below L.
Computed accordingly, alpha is 0.4 min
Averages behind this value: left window 85.1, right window 94.4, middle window 86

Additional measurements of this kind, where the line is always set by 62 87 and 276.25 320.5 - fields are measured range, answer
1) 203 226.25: 1.9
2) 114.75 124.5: 1.0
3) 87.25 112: 2.8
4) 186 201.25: 0.9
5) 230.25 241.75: -0.5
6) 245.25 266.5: 0.1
